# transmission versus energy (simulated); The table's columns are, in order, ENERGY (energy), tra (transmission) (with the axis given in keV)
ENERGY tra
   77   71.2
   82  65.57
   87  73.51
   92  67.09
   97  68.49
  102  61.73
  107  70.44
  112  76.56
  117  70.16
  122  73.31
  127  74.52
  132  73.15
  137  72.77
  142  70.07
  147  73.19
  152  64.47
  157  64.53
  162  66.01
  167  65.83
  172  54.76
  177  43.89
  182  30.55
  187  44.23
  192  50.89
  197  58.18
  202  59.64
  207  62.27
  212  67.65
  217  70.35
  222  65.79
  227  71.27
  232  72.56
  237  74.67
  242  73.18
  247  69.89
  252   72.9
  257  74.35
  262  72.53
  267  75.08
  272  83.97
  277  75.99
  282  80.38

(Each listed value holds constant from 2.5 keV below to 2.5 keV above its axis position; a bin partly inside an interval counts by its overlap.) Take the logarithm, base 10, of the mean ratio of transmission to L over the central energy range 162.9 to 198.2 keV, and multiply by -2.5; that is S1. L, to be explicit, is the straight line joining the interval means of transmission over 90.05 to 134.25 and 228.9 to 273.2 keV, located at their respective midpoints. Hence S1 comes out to 0.40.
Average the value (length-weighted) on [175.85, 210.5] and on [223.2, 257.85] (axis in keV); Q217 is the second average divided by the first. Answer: 1.4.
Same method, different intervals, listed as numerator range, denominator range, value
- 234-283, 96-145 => 1.05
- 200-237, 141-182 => 1.12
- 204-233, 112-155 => 0.95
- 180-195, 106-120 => 0.59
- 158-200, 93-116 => 0.76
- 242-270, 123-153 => 1.02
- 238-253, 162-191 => 1.46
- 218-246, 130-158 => 1.02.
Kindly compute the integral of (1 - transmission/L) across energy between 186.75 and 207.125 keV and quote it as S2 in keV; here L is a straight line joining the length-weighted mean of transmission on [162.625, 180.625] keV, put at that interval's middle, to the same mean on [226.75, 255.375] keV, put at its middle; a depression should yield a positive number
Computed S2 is 1.9 keV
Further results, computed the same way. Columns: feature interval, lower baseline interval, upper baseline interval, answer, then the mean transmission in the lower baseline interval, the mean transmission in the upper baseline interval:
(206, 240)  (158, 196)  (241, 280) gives -2.7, 51.7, 74.9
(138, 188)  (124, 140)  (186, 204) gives 4.5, 73.4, 53.8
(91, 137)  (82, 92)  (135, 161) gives -1.0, 69.9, 68.8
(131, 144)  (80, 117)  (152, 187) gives -2.3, 69.2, 54.3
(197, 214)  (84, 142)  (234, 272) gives 2.5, 71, 73.9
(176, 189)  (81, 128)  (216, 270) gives 5.9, 70.1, 72.2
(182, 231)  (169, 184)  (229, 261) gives -2.3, 44.2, 72.9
